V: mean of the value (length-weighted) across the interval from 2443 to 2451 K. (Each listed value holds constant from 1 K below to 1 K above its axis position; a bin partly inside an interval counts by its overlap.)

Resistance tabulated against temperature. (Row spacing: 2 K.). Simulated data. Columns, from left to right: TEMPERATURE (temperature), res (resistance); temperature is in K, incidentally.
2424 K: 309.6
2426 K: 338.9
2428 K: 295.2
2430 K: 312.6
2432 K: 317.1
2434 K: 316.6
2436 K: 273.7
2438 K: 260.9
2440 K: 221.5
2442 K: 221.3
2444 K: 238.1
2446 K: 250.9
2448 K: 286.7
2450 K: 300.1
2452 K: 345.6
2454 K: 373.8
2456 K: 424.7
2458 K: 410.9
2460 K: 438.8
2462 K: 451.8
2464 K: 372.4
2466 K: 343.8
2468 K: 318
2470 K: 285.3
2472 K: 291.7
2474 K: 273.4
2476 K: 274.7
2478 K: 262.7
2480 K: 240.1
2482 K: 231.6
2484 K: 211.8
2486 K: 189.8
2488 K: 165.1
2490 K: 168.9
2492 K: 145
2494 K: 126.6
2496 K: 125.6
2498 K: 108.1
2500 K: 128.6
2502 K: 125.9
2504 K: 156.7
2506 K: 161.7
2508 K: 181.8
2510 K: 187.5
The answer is 269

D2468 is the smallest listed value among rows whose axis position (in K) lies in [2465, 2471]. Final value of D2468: 285.3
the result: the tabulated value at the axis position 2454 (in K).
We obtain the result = 373.8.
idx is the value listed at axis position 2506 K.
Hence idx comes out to 161.7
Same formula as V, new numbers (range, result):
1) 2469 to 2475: 283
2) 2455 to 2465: 420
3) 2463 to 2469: 345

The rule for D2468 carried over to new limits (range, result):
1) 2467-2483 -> 231.6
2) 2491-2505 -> 108.1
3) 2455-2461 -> 410.9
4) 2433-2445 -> 221.3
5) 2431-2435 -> 316.6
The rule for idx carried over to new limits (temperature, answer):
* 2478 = 262.7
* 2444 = 238.1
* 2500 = 128.6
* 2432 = 317.1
